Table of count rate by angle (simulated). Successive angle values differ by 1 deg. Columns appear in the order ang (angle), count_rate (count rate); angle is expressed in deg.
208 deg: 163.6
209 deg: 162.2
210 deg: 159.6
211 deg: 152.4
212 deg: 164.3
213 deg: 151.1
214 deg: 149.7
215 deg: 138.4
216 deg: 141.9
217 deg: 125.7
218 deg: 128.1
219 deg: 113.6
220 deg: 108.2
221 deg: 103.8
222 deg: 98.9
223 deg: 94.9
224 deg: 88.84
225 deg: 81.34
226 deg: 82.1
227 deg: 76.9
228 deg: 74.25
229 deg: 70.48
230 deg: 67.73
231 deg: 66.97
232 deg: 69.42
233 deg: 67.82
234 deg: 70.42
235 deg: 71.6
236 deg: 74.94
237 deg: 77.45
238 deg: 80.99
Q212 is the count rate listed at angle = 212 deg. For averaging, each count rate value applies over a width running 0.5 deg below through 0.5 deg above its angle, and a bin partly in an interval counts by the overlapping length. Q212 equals 164.3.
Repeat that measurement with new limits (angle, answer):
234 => 70.42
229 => 70.48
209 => 162.2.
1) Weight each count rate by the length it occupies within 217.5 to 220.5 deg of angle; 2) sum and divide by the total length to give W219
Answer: 117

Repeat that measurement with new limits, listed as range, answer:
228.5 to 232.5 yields 68.7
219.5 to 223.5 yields 101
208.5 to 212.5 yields 160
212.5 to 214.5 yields 150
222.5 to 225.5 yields 88.4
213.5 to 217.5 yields 139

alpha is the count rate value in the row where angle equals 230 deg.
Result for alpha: 67.73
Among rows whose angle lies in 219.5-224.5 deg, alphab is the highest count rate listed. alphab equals 108.2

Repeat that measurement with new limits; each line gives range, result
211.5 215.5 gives 164.3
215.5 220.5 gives 141.9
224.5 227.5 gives 82.1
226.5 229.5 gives 76.9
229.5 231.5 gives 67.73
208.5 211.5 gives 162.2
